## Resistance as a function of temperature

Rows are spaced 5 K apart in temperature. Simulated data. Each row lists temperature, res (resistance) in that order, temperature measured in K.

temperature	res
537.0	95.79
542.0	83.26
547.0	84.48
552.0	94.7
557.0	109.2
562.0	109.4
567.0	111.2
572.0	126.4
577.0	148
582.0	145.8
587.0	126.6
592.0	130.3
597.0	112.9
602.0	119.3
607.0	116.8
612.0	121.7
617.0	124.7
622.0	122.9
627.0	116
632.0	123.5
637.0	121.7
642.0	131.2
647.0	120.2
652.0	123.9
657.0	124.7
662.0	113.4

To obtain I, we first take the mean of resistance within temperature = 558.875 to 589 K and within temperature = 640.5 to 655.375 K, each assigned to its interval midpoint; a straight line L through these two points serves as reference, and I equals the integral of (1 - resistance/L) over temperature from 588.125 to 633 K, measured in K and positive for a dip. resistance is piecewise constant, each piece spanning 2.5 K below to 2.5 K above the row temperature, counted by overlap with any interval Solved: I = 1.8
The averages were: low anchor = 128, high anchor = 125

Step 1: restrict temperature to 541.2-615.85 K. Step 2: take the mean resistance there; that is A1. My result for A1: 117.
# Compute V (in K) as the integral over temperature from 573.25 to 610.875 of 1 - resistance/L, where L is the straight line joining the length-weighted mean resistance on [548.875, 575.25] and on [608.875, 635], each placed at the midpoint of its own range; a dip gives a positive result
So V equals -4.0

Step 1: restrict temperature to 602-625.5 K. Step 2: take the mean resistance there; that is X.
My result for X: 121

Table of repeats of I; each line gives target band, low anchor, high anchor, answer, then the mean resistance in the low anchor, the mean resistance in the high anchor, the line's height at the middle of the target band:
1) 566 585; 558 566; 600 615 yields -3.66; 110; 119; 113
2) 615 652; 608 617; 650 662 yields -0.32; 122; 122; 122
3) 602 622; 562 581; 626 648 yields 0.59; 127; 123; 125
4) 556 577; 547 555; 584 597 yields -2.49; 92.4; 126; 106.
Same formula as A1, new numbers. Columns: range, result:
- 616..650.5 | 123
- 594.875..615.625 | 118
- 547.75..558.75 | 98.7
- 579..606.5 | 127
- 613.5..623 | 124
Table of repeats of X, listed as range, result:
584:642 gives 122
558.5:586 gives 127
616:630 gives 121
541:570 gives 100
